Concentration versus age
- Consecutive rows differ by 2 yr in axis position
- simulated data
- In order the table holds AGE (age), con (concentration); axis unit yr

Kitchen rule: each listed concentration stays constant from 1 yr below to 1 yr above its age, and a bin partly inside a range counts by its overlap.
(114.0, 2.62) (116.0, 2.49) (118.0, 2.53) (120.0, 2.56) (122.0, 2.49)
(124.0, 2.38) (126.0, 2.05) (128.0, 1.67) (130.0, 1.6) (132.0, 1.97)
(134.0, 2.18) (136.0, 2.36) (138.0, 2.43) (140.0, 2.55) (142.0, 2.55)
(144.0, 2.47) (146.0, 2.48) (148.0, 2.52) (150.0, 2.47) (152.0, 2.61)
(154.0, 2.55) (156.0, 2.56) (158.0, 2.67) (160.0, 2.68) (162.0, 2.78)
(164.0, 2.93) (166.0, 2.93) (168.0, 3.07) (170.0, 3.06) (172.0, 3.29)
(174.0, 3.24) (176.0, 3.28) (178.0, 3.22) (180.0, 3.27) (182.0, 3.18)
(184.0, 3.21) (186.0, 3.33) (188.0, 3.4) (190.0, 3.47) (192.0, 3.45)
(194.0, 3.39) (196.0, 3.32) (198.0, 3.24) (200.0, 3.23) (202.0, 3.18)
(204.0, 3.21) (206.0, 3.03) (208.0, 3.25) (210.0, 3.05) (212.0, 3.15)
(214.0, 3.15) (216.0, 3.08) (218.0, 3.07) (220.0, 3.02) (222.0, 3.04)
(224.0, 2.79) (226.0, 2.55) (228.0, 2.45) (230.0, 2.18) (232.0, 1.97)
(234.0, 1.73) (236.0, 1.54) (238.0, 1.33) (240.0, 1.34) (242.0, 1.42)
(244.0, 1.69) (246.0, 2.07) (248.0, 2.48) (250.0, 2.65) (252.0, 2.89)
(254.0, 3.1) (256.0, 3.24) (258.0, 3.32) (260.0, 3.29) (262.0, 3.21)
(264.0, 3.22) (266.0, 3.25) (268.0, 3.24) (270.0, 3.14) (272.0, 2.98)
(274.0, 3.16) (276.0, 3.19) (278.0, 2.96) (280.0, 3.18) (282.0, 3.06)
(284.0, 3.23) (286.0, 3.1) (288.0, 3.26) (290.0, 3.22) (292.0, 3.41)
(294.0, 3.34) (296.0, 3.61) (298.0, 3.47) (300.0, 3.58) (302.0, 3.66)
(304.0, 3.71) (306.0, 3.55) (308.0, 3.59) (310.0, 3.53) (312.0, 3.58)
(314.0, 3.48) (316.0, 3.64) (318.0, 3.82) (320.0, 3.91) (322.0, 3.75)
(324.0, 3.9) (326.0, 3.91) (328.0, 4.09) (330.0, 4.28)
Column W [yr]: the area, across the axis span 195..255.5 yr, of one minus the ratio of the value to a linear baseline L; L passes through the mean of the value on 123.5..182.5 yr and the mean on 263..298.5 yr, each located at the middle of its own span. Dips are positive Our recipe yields 6.92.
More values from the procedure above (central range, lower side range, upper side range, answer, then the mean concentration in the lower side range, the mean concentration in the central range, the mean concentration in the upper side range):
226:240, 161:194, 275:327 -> 6.10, 3.2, 1.88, 3.49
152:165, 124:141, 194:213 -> -0.91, 2.12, 2.69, 3.2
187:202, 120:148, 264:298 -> -3.89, 2.27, 3.35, 3.22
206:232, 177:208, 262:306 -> 3.26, 3.27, 2.87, 3.29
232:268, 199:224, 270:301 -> 8.14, 3.11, 2.47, 3.25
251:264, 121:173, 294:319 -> 0.33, 2.51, 3.18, 3.59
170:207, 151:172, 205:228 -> -4.74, 2.81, 3.27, 2.99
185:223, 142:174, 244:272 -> -4.94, 2.75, 3.21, 2.96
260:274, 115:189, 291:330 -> 0.90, 2.68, 3.18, 3.68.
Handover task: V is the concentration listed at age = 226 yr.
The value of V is 2.55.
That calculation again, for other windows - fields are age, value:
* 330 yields 4.28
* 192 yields 3.45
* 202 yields 3.18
